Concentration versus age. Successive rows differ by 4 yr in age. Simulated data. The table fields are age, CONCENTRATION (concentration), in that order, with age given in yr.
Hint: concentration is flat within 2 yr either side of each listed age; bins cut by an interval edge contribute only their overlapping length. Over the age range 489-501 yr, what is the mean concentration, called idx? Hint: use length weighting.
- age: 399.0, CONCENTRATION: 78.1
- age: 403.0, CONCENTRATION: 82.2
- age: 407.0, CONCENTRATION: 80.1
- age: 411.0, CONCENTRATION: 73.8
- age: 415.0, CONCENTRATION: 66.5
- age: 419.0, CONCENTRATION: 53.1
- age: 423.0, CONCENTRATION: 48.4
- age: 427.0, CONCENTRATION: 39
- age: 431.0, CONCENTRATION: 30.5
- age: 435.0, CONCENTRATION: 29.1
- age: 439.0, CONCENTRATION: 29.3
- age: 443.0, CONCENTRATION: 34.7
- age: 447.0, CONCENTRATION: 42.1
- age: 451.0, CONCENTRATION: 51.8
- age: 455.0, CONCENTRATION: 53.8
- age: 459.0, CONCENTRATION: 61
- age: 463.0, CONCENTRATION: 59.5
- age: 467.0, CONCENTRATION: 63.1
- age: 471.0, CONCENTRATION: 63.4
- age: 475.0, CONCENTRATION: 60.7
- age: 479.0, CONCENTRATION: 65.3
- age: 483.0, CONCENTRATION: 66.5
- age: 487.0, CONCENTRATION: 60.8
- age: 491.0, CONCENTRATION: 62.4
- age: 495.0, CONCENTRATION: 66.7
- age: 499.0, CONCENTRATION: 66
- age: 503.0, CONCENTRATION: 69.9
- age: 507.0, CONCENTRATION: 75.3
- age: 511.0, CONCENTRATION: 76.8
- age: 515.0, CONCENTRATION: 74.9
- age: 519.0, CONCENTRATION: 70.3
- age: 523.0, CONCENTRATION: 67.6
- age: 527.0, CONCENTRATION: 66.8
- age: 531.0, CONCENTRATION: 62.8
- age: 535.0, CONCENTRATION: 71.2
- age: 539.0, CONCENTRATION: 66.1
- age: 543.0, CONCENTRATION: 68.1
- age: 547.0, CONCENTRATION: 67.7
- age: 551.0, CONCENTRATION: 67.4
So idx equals 65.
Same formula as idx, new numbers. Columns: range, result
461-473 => 62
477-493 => 63.8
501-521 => 73.4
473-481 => 63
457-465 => 60.2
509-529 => 71.3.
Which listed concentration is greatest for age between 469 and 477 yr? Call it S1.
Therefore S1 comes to 63.4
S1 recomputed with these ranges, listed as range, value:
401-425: 82.2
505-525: 76.8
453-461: 61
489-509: 75.3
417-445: 53.1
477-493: 66.5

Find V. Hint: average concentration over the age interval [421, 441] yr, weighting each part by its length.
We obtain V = 35.3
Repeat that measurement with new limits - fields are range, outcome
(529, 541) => 66.7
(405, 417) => 73.5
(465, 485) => 63.8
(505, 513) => 76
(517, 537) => 67.7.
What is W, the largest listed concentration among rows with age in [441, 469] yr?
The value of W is 63.1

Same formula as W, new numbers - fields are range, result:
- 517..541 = 71.2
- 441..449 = 42.1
